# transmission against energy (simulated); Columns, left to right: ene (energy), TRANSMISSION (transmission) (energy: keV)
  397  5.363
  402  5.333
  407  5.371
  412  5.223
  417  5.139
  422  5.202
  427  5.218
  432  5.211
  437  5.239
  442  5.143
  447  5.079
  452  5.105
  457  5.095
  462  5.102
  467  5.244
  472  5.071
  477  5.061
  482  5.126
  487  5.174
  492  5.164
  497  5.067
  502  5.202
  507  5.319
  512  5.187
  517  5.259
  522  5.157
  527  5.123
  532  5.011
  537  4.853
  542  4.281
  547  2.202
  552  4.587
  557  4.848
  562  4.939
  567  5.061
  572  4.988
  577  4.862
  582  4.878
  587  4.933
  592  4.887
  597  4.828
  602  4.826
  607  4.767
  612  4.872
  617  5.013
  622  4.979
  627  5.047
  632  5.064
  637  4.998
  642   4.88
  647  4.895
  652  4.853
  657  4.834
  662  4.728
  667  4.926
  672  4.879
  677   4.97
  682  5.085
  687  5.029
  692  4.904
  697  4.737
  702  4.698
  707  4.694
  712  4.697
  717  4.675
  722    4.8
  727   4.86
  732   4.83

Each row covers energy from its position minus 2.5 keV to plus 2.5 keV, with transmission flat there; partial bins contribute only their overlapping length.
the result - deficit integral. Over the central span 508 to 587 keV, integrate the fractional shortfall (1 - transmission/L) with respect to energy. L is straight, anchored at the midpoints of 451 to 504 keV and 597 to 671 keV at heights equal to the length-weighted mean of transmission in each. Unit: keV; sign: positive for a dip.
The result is 4.1 keV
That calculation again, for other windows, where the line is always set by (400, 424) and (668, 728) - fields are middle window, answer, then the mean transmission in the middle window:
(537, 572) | 4.43 keV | 4.41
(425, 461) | 0.38 keV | 5.15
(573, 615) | 1.06 keV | 4.86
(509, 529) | -0.35 keV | 5.19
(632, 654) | -0.04 keV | 4.93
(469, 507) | 0.03 keV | 5.14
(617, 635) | -0.31 keV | 5.03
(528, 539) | 0.25 keV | 4.96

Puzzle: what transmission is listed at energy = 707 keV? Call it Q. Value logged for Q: 4.694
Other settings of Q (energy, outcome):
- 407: 5.371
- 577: 4.862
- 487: 5.174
